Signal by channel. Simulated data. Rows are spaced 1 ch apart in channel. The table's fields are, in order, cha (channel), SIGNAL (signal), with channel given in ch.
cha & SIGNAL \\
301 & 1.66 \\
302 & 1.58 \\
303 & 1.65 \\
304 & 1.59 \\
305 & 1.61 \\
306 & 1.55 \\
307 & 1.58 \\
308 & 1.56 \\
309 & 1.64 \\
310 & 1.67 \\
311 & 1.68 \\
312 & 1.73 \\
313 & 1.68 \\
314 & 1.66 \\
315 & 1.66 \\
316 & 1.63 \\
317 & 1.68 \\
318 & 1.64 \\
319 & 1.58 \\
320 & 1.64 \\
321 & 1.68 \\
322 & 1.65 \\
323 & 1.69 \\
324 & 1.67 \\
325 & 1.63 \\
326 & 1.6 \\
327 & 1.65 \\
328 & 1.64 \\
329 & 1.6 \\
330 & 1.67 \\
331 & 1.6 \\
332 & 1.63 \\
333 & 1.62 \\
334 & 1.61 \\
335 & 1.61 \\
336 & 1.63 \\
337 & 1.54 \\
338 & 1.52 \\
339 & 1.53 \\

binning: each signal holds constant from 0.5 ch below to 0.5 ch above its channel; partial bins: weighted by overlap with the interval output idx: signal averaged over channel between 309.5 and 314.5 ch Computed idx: 1.68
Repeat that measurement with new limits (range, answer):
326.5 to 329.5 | 1.63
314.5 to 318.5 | 1.65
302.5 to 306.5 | 1.6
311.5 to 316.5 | 1.67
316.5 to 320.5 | 1.63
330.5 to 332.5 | 1.61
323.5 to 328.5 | 1.64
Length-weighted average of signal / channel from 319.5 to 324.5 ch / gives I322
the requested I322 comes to 1.67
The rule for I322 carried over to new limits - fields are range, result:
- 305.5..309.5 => 1.58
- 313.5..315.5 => 1.66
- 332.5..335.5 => 1.61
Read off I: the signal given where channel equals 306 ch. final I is 1.55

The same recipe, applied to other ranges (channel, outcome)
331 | 1.6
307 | 1.58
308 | 1.56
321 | 1.68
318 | 1.64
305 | 1.61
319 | 1.58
